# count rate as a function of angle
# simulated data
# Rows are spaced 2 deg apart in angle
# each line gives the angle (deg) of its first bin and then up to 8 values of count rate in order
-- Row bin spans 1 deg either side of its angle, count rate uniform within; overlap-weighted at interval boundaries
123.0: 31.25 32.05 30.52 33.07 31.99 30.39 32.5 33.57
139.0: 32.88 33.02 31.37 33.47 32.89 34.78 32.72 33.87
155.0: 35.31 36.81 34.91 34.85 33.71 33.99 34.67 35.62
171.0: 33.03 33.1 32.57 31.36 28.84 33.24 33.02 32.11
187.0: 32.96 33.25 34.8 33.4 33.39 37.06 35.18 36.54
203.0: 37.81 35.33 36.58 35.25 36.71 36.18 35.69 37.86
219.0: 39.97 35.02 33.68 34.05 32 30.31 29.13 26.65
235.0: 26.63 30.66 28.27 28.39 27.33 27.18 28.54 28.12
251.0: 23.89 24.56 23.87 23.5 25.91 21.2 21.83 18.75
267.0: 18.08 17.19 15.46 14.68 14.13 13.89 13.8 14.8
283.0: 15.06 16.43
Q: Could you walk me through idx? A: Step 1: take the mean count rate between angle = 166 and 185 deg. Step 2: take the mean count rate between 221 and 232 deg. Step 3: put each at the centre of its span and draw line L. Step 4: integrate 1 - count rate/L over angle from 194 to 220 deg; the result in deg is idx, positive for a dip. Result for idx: -3.3 deg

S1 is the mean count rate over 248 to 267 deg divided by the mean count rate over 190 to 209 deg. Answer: 0.65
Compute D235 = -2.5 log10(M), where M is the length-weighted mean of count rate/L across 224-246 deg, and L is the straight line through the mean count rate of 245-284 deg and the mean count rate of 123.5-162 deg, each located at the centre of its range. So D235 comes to -0.25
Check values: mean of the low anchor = 33.2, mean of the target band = 29.1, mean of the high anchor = 20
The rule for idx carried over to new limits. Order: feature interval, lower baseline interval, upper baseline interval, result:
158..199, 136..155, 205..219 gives 1.6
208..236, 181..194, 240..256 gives -3.9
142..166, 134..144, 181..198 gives -0.8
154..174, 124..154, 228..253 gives -2.0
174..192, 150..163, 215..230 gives 1.2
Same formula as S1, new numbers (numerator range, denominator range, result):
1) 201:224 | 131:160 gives 1.09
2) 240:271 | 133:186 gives 0.71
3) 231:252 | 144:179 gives 0.82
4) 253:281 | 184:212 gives 0.53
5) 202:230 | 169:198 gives 1.07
